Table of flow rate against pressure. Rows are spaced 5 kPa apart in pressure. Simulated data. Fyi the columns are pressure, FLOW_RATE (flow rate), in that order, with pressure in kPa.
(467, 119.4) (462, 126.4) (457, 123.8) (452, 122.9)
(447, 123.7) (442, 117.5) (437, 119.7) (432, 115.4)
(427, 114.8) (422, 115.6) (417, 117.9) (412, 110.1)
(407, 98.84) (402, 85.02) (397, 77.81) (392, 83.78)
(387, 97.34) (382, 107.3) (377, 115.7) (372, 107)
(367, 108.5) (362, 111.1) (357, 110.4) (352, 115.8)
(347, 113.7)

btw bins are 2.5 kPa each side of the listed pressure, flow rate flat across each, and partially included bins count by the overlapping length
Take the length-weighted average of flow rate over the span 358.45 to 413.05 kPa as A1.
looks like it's 100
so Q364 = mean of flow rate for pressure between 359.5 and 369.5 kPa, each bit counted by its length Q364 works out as 110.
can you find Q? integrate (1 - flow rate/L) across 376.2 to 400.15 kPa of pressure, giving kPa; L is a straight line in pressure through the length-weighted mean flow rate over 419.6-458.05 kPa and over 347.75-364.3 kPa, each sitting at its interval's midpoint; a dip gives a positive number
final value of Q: 4.2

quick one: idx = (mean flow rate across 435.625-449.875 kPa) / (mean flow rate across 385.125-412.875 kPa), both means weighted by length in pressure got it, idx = 1.32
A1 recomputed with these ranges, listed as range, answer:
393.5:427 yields 101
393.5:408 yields 85.8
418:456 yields 119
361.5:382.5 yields 110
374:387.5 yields 108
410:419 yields 114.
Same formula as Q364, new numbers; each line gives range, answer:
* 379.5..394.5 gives 96.1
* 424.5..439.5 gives 117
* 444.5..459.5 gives 123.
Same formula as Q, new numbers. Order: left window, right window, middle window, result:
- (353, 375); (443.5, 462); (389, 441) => 6.06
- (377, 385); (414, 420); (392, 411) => 4.21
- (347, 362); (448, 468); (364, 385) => 1.01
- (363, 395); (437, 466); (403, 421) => 0.73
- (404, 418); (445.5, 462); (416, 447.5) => -0.60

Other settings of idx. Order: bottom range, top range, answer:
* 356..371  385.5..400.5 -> 0.78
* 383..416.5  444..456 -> 1.30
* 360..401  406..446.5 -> 1.14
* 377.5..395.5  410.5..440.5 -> 1.19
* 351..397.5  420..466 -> 1.15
